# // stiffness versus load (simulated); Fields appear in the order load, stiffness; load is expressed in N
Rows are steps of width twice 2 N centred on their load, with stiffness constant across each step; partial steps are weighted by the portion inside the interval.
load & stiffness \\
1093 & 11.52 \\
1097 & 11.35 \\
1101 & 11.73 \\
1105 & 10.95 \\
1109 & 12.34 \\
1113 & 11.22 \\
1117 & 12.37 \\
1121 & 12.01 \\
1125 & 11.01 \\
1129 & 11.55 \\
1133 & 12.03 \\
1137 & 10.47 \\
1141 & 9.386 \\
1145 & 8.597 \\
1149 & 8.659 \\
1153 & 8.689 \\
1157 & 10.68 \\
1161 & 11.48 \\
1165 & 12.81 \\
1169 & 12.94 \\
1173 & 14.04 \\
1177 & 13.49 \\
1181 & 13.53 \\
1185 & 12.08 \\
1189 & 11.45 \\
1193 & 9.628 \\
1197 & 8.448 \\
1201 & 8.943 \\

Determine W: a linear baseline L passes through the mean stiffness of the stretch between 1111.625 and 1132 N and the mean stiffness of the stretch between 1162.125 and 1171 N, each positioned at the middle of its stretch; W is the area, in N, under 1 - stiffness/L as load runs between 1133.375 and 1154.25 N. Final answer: 4.8 N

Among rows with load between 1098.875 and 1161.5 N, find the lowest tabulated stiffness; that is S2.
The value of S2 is 8.597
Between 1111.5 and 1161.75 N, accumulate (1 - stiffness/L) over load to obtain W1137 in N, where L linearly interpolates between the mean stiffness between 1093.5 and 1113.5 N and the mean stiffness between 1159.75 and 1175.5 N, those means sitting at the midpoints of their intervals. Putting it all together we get 6.6 N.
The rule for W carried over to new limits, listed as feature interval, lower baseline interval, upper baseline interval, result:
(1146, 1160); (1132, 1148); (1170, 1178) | 2.4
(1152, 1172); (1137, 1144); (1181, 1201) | -3.1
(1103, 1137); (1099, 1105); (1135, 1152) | -3.7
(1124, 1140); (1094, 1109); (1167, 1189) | 1.2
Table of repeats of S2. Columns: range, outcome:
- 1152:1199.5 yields 8.448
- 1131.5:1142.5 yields 9.386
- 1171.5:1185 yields 12.08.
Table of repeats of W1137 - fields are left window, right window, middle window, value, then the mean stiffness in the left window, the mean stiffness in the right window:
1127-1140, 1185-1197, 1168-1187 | -4.7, 11.2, 10.4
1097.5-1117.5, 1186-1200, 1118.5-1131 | -0.3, 11.6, 9.94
